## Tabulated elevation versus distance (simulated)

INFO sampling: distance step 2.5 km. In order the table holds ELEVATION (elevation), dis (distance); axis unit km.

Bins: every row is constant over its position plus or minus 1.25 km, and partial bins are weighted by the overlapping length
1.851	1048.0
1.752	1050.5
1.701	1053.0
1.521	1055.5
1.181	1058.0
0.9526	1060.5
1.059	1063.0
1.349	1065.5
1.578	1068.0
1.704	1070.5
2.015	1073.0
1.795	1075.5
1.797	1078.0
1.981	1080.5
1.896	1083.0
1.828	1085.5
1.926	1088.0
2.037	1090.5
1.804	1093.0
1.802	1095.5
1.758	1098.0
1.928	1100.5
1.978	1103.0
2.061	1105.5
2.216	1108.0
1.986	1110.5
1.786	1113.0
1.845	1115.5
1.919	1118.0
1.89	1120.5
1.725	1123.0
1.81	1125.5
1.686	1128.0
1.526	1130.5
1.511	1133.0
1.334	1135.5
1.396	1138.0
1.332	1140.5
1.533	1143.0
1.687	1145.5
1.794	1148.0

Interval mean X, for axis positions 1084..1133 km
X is 1.86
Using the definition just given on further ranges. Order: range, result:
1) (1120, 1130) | 1.75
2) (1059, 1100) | 1.71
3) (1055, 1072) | 1.34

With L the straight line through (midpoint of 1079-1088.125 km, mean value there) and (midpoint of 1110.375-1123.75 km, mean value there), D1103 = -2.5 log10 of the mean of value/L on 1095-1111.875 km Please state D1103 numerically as -0.053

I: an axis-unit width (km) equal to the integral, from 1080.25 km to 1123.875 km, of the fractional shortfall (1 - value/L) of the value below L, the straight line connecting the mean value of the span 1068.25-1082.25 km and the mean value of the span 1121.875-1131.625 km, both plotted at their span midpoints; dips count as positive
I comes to -3.7 km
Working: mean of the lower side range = 1.84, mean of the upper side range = 1.69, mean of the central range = 1.91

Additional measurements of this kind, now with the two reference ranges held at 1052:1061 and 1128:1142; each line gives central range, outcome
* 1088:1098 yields -3.4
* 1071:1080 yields -3.1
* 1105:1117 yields -4.7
